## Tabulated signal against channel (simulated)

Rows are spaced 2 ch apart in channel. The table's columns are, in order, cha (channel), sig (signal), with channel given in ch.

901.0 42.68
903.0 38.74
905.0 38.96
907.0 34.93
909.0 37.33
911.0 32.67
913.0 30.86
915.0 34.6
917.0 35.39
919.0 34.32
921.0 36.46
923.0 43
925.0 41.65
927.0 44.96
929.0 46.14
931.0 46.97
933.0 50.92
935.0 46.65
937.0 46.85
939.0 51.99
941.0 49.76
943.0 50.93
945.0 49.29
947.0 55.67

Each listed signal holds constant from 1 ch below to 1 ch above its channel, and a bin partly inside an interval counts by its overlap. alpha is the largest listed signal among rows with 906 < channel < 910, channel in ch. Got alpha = 37.33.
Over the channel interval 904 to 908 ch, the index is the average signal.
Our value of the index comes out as 36.9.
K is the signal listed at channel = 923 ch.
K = 43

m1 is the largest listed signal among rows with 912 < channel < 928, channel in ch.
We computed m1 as 44.96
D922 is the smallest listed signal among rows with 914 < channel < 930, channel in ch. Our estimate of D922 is 34.32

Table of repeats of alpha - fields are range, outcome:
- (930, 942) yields 51.99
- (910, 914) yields 32.67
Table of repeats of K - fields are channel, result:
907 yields 34.93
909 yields 37.33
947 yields 55.67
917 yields 35.39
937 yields 46.85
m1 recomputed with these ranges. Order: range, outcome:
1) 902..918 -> 38.96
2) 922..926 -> 43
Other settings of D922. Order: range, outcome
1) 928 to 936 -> 46.14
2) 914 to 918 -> 34.6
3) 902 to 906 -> 38.74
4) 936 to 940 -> 46.85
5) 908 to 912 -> 32.67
